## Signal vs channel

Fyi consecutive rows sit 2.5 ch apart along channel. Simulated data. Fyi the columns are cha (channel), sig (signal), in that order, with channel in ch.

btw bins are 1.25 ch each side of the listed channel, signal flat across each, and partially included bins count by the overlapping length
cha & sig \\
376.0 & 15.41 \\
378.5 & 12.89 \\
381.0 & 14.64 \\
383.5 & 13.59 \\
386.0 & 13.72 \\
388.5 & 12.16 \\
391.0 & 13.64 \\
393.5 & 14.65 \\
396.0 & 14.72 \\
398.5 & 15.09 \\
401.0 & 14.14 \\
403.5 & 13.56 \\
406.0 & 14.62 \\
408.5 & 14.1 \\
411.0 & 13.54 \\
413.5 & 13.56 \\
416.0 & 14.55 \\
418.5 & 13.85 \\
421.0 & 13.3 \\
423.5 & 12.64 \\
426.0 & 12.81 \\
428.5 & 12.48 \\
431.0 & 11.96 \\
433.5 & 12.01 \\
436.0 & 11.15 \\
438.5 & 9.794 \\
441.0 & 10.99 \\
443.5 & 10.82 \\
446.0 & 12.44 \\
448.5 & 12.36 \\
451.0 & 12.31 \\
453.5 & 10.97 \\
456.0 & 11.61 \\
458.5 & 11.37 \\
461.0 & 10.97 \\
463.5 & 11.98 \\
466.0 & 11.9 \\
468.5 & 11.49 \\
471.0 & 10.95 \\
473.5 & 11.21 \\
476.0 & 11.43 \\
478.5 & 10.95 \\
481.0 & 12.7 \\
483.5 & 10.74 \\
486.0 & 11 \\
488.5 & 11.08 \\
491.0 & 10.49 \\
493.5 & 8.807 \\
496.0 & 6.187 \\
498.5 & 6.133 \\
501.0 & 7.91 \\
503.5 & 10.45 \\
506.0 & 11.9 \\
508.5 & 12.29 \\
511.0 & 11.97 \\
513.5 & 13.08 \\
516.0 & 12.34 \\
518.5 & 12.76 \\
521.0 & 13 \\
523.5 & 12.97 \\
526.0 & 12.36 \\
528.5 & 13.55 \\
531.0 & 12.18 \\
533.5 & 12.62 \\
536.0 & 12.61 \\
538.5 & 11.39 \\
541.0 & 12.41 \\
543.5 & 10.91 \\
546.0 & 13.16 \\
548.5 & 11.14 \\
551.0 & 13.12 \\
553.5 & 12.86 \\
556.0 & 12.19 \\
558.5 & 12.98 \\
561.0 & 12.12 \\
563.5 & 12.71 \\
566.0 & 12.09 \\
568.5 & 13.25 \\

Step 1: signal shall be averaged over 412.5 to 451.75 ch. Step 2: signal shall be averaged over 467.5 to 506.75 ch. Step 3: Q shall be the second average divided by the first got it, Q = 0.83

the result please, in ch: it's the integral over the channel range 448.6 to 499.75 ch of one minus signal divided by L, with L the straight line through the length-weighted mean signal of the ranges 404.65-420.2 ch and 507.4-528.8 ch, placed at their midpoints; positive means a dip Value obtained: 9.6 ch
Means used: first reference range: 14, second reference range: 12.7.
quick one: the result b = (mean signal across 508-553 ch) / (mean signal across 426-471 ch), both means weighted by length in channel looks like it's 1.07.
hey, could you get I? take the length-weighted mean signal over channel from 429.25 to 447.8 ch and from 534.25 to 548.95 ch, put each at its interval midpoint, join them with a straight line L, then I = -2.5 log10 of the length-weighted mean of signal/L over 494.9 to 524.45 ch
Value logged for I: 0.09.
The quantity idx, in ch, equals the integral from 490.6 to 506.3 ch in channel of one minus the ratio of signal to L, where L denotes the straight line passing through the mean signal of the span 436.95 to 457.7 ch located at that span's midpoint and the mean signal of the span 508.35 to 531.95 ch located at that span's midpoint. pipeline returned 4.77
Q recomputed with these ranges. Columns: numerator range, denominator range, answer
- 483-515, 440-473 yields 0.88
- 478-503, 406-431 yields 0.71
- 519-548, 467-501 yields 1.22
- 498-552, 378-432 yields 0.87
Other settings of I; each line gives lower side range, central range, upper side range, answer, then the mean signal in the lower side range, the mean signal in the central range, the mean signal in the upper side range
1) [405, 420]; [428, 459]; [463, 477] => 0.098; 14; 11.5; 11.5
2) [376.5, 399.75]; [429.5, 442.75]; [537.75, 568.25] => 0.201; 13.9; 11.2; 12.3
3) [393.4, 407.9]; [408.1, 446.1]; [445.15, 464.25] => 0.057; 14.4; 12.5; 11.7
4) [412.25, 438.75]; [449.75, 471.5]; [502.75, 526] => 0.091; 12.7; 11.5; 12.3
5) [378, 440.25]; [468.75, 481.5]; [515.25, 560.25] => 0.135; 13.3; 11.4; 12.5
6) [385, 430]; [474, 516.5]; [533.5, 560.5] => 0.213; 13.7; 10.5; 12.3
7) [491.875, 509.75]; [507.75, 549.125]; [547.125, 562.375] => -0.157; 9.13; 12.4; 12.4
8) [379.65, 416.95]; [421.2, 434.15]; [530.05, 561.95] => 0.100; 14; 12.5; 12.3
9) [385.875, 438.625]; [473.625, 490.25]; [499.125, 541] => 0.109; 13.3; 11.3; 12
